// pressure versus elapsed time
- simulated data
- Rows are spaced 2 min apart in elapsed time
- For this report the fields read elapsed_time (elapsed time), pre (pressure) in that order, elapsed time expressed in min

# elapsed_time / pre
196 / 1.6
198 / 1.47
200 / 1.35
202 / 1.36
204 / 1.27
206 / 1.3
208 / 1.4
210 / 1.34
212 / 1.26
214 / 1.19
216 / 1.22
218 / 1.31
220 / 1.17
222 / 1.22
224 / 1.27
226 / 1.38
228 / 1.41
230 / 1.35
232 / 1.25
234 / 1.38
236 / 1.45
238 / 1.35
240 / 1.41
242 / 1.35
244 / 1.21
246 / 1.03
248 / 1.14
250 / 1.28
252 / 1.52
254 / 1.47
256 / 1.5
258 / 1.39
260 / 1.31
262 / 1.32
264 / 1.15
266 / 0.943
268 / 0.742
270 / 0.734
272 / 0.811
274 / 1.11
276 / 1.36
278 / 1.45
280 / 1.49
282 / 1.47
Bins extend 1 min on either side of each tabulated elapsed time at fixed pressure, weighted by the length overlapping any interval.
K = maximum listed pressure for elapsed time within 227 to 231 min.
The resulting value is 1.41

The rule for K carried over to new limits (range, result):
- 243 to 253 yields 1.52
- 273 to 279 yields 1.45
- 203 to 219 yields 1.4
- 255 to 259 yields 1.5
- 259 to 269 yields 1.32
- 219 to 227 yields 1.38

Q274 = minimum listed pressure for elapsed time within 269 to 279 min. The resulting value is 0.734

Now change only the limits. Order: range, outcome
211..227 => 1.17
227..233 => 1.25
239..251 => 1.03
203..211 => 1.27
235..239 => 1.35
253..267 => 0.943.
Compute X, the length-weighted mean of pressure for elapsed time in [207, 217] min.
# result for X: 1.28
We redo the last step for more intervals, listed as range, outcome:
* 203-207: 1.29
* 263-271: 0.892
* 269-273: 0.772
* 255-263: 1.38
